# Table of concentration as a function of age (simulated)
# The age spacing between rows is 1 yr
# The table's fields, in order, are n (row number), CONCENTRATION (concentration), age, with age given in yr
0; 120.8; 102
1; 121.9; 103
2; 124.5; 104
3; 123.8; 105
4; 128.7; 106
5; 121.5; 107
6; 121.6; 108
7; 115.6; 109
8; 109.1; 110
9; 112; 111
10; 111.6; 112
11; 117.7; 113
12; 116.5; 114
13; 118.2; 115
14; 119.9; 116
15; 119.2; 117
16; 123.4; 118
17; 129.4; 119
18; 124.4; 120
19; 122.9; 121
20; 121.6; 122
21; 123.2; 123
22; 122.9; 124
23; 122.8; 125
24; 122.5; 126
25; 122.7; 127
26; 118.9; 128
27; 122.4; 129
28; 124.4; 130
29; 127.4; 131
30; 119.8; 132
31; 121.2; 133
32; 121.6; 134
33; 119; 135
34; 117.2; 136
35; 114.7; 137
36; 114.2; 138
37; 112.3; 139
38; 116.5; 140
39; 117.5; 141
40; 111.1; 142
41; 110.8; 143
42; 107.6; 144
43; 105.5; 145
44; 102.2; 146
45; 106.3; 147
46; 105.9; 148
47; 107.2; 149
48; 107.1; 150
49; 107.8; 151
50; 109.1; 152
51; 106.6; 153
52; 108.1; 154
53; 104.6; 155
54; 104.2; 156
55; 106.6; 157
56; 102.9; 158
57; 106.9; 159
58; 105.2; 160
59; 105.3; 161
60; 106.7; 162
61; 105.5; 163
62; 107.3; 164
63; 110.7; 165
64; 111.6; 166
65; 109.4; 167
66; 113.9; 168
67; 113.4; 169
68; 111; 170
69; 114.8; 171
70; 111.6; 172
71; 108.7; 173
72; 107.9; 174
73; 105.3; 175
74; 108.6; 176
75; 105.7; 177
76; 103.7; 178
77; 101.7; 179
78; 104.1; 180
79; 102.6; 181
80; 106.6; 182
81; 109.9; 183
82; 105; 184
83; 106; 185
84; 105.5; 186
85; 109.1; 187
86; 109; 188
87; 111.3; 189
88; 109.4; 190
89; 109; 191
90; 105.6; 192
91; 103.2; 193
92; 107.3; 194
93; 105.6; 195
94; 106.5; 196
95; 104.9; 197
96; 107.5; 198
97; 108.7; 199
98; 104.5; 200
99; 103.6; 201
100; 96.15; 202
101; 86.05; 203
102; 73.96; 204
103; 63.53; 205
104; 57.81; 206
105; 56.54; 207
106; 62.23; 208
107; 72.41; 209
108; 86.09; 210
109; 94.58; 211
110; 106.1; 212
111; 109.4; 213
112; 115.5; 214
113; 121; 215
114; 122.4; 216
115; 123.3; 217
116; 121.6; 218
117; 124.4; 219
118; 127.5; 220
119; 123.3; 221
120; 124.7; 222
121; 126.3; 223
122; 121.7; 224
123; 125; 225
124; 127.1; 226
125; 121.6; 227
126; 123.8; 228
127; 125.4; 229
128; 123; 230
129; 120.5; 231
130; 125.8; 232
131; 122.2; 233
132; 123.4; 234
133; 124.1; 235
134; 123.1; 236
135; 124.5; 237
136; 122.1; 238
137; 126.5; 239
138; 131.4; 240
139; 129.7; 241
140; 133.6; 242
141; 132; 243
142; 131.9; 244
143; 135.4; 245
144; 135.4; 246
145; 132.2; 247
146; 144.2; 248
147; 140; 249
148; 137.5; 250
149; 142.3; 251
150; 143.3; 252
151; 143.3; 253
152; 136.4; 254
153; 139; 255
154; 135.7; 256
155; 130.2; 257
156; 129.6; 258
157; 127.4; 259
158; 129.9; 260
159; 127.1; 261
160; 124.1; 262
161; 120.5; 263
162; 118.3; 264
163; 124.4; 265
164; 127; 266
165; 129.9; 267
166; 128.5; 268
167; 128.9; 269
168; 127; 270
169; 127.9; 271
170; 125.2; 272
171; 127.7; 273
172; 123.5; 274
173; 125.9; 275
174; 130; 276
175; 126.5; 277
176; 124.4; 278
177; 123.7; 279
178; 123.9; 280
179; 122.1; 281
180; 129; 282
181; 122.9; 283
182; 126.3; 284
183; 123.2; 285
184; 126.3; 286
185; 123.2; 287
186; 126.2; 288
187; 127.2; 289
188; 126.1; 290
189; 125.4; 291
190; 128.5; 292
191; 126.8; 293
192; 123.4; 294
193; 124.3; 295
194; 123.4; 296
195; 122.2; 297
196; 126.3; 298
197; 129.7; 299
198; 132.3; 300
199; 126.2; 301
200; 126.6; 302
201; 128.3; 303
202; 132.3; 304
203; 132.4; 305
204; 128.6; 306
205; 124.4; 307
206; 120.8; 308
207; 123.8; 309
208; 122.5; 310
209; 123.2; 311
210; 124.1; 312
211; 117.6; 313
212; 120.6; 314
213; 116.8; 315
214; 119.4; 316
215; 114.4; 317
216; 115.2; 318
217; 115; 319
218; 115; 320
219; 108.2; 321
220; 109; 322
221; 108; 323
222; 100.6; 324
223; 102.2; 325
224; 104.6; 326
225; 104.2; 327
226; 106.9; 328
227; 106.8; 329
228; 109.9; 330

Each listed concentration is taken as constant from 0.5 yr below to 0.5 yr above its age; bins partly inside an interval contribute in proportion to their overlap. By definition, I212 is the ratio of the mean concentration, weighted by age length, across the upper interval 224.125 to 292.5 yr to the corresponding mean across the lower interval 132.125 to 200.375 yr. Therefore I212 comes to 1.2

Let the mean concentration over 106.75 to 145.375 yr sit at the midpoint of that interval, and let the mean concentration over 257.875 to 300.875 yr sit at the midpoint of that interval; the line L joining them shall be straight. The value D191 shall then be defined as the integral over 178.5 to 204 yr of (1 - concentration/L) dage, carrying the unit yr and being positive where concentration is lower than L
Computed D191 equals 3.6 yr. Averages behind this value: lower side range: 119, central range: 105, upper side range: 126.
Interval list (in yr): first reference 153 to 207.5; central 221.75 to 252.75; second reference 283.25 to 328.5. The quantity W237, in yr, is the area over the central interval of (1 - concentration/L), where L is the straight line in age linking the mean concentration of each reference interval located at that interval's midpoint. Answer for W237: -5.0 yr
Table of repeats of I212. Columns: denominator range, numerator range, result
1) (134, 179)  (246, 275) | 1.20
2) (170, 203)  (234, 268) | 1.23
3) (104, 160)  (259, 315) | 1.09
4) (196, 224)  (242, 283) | 1.28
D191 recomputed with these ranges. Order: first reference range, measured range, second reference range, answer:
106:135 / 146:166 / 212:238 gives 2.43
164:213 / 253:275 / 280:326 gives -2.61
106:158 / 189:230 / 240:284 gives 6.17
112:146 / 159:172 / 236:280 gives 1.32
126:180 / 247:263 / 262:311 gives -1.63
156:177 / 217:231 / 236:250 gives 0.23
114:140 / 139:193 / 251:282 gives 6.67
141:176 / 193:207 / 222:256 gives 3.05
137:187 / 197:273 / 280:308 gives -0.57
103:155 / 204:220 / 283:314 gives 3.31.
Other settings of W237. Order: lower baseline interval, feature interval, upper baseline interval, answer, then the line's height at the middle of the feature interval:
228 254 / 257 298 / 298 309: 1.1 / 129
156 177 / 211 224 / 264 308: -0.4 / 116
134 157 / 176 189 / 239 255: 1.5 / 120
